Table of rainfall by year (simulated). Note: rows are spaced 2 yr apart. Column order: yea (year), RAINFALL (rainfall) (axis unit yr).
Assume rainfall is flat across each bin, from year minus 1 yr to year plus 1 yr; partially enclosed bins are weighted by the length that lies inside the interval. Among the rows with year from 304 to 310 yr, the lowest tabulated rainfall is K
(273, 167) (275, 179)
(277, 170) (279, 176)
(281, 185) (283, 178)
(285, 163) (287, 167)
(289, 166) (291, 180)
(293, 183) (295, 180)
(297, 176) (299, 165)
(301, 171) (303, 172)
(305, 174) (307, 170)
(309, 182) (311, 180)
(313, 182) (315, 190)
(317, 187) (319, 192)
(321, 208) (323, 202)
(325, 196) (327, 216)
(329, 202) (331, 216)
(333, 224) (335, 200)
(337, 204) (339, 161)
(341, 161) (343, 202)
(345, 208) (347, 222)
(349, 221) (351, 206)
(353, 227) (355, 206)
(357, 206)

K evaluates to 170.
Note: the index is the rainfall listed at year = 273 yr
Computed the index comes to 167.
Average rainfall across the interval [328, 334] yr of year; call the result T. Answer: 214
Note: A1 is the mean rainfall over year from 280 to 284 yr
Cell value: 182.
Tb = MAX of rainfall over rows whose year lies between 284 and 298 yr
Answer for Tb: 183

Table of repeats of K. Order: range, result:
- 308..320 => 180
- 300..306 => 171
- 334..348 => 161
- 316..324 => 187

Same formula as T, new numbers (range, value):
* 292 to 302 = 175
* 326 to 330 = 209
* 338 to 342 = 161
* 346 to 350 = 222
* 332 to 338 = 209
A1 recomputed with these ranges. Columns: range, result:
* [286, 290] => 166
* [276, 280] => 173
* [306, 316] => 181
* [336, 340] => 182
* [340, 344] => 182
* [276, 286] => 174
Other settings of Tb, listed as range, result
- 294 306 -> 180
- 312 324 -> 208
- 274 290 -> 185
